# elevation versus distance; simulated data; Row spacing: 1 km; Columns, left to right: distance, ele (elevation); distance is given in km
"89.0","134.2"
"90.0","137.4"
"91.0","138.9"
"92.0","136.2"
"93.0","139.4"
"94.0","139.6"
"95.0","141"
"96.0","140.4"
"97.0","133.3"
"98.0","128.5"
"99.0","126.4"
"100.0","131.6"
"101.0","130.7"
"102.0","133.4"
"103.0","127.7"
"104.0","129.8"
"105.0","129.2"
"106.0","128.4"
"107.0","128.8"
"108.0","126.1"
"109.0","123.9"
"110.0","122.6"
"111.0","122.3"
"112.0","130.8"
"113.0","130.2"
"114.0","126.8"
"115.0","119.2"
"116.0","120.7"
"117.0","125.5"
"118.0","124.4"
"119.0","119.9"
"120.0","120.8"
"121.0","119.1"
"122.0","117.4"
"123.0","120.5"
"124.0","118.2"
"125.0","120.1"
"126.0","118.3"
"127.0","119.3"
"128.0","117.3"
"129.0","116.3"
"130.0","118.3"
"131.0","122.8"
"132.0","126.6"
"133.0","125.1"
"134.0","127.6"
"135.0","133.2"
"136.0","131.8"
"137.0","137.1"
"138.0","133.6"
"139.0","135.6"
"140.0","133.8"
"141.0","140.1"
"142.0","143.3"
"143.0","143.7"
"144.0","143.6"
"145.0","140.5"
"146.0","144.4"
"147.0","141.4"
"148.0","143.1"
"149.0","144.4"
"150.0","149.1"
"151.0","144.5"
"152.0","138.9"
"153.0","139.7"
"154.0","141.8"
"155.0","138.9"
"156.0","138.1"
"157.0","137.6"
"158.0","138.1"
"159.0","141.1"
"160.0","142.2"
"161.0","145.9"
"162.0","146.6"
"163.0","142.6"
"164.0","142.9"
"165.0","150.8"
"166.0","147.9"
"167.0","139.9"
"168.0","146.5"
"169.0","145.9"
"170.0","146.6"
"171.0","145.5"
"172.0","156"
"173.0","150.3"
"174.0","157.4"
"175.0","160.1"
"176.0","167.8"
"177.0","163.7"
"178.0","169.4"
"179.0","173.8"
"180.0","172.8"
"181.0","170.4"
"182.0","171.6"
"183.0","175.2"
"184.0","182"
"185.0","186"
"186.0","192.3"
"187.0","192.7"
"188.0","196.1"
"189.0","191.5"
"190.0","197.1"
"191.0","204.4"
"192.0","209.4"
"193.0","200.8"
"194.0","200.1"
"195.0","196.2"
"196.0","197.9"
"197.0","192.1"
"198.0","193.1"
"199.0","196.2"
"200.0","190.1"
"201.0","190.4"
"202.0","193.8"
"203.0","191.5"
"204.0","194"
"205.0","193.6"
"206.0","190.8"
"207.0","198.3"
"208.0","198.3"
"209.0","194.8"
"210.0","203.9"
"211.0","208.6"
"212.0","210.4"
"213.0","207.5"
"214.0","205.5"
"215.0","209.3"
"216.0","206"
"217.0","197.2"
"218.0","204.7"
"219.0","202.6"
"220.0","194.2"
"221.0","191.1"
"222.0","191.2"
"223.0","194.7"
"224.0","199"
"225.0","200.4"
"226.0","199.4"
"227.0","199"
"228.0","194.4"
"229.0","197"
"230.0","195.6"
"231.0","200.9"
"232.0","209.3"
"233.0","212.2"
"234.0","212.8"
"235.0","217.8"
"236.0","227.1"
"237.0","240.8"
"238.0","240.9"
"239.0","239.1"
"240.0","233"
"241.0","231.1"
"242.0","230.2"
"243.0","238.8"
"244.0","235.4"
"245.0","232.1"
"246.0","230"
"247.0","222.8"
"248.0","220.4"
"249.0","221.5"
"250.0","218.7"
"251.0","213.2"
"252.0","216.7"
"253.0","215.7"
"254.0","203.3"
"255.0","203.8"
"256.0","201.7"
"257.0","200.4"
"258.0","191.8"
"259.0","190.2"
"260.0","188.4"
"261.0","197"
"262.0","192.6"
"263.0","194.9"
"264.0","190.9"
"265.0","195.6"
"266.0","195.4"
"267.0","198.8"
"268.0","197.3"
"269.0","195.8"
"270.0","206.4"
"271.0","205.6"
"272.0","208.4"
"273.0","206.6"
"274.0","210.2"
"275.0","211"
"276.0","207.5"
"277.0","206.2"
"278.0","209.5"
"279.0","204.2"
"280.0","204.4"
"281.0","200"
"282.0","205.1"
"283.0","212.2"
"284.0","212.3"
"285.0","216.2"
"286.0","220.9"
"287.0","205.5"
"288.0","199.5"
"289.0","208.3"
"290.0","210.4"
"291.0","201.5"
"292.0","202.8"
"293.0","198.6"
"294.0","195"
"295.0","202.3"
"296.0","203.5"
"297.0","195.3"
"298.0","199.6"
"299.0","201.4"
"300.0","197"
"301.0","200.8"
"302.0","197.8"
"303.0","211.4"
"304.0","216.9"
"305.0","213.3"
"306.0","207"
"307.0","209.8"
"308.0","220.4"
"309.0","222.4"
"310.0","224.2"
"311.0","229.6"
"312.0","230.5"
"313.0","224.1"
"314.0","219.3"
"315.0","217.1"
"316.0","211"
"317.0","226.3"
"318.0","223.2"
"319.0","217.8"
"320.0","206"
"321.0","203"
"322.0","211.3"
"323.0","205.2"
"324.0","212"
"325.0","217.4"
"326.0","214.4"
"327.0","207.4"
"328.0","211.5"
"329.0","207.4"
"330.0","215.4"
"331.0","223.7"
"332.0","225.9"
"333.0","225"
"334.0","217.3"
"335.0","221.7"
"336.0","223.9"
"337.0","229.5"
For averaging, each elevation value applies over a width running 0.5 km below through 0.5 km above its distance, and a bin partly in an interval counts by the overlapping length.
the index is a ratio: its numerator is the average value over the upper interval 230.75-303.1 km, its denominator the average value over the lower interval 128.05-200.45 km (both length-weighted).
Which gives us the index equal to 1.3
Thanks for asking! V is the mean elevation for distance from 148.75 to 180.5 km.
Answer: 149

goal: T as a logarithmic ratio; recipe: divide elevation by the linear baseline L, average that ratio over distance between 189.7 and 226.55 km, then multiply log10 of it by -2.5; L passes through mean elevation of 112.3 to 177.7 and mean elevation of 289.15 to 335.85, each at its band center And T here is -0.20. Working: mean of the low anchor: 137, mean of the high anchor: 212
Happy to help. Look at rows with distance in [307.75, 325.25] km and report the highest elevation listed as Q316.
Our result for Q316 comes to 230.5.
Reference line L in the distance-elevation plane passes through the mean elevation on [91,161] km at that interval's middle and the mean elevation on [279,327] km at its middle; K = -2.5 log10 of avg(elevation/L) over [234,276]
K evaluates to -0.13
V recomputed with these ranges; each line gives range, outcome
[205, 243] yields 208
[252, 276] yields 201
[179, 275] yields 203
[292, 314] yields 210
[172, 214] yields 188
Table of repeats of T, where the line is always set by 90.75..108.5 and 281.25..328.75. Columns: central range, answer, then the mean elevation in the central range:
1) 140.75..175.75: 0.07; 145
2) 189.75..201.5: -0.17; 197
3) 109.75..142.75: 0.14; 126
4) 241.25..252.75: -0.19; 225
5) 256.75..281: -0.02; 200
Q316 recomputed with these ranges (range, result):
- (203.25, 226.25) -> 210.4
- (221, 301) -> 240.9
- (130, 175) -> 160.1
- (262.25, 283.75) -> 212.2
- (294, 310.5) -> 224.2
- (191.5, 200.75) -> 209.4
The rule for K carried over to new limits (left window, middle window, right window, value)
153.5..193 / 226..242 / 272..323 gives -0.17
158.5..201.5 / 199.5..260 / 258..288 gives -0.11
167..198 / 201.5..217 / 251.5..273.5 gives -0.09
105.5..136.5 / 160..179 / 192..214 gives 0.11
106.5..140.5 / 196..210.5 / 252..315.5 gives -0.18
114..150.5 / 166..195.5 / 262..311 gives -0.14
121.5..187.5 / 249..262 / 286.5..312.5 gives -0.08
